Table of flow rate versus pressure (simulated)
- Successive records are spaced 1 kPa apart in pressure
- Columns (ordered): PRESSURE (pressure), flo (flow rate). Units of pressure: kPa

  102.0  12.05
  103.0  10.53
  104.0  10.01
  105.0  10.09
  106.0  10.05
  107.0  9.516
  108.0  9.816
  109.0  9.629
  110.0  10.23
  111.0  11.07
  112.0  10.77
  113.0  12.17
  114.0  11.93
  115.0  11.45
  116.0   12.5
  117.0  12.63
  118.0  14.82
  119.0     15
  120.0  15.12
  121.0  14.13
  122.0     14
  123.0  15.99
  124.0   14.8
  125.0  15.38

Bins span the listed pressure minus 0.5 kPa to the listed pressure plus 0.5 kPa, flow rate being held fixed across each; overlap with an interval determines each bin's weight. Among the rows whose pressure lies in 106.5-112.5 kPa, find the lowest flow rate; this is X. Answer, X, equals 9.516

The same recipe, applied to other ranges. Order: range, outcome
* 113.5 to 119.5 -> 11.45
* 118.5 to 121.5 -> 14.13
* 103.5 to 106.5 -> 10.01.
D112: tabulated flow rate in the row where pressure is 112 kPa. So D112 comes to 10.77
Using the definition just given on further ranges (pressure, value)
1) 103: 10.53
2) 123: 15.99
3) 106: 10.05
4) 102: 12.05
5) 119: 15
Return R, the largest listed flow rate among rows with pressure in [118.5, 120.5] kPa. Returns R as 15.12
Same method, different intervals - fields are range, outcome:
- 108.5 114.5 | 12.17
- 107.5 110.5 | 10.23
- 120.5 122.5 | 14.13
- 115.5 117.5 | 12.63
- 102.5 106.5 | 10.53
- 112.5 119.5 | 15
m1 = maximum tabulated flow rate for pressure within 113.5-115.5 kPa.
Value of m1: 11.93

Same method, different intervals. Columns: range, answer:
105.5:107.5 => 10.05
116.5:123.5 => 15.99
